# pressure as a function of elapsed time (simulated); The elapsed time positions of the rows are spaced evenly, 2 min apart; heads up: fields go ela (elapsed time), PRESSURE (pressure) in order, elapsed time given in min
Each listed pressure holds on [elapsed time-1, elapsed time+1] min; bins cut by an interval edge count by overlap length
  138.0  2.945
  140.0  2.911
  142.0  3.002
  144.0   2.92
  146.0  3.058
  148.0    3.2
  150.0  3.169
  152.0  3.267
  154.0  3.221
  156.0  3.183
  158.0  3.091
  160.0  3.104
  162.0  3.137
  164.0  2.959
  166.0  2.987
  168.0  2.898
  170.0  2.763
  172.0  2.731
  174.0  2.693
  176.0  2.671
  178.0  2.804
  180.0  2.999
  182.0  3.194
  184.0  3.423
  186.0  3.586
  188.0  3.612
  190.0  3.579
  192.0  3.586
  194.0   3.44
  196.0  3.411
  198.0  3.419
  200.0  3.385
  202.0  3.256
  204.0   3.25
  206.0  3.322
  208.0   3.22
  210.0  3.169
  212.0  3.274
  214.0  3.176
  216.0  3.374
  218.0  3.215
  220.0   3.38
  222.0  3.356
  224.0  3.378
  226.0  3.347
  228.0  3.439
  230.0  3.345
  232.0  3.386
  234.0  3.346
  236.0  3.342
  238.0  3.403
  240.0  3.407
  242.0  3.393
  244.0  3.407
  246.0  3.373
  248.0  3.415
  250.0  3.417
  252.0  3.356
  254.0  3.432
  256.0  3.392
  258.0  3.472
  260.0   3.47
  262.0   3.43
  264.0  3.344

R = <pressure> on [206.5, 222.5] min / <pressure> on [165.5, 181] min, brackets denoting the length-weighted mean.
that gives 1.2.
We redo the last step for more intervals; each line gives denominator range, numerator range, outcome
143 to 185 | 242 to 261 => 1.13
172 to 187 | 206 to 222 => 1.08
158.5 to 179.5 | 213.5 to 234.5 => 1.16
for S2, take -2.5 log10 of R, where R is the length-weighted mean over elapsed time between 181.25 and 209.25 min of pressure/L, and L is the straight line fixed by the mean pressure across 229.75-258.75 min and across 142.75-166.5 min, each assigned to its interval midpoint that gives -0.06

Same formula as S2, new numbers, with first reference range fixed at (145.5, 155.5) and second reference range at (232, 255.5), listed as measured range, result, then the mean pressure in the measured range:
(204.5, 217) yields 0.02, 3.26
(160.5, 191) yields 0.06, 3.07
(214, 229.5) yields 0.00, 3.34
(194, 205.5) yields -0.02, 3.35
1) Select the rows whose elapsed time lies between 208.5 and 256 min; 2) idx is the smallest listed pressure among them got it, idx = 3.169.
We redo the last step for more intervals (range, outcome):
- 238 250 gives 3.373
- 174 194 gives 2.671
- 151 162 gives 3.091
